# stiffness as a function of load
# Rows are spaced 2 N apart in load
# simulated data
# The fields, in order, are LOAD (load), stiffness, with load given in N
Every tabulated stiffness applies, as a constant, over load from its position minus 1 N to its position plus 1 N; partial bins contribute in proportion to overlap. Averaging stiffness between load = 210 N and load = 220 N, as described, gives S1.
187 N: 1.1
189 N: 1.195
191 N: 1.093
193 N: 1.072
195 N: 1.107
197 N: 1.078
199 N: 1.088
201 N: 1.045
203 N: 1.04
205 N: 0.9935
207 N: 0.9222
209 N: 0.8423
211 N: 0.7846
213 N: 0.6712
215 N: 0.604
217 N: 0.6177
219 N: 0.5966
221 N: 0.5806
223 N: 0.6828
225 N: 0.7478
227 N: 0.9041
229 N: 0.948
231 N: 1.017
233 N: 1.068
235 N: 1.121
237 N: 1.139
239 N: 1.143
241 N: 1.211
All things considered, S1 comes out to 0.655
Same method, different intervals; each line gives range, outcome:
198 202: 1.07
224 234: 0.937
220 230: 0.773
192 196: 1.09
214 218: 0.611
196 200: 1.08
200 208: 1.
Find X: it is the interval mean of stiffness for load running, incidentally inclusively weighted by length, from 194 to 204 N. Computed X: 1.07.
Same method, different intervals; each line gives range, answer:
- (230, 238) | 1.09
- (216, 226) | 0.645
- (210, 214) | 0.728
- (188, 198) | 1.11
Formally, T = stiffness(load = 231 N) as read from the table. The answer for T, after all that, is 1.017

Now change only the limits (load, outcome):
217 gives 0.6177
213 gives 0.6712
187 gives 1.1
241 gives 1.211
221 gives 0.5806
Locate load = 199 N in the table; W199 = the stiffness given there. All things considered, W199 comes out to 1.088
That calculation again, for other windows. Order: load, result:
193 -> 1.072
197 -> 1.078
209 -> 0.8423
